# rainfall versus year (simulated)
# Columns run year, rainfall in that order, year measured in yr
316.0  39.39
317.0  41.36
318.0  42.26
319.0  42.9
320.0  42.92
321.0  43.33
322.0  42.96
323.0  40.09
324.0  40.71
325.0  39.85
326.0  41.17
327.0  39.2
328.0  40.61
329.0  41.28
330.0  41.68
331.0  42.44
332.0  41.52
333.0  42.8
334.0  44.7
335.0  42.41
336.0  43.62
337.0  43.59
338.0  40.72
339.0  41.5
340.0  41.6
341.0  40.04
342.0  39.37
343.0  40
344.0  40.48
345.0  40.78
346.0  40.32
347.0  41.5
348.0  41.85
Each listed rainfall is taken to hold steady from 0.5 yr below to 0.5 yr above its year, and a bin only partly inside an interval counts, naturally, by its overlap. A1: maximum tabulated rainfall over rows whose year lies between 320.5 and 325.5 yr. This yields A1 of 43.33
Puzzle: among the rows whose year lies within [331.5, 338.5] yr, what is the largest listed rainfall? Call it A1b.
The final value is 44.7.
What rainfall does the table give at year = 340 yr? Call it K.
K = 41.6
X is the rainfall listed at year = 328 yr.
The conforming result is 40.61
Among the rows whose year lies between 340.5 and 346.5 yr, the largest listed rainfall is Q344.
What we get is 40.78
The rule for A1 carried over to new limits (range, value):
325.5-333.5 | 42.8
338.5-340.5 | 41.6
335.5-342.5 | 43.62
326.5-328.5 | 40.61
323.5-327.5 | 41.17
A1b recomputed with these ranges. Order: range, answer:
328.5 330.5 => 41.68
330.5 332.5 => 42.44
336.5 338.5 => 43.59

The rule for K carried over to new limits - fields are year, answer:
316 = 39.39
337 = 43.59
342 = 39.37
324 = 40.71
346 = 40.32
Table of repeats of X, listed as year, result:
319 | 42.9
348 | 41.85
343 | 40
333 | 42.8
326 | 41.17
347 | 41.5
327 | 39.2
